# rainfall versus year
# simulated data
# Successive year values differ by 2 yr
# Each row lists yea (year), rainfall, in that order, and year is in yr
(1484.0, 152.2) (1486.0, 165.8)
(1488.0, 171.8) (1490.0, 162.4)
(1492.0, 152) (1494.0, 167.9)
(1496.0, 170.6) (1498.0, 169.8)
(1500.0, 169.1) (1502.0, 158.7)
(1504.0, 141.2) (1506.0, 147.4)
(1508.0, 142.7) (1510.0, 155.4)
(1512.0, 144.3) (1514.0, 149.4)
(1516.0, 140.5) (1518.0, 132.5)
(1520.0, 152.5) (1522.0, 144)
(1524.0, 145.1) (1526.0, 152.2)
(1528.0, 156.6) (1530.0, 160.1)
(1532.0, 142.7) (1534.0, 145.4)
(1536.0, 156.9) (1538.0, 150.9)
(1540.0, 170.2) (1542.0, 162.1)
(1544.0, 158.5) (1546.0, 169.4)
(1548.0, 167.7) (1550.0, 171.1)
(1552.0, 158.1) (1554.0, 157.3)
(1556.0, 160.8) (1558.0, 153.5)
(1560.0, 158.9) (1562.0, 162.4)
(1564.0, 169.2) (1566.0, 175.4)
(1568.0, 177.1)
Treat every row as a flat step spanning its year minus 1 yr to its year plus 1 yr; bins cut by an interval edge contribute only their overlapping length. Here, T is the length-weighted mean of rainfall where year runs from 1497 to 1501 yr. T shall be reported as 169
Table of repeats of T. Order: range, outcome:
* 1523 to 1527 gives 149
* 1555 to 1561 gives 158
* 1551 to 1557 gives 159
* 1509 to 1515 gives 150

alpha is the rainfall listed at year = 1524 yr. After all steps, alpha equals 145.1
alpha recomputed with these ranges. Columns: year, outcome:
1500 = 169.1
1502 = 158.7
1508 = 142.7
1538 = 150.9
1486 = 165.8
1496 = 170.6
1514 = 149.4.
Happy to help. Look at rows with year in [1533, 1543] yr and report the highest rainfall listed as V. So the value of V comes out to 170.2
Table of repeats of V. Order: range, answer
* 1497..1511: 169.8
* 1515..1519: 140.5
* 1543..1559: 171.1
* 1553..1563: 162.4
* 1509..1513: 155.4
